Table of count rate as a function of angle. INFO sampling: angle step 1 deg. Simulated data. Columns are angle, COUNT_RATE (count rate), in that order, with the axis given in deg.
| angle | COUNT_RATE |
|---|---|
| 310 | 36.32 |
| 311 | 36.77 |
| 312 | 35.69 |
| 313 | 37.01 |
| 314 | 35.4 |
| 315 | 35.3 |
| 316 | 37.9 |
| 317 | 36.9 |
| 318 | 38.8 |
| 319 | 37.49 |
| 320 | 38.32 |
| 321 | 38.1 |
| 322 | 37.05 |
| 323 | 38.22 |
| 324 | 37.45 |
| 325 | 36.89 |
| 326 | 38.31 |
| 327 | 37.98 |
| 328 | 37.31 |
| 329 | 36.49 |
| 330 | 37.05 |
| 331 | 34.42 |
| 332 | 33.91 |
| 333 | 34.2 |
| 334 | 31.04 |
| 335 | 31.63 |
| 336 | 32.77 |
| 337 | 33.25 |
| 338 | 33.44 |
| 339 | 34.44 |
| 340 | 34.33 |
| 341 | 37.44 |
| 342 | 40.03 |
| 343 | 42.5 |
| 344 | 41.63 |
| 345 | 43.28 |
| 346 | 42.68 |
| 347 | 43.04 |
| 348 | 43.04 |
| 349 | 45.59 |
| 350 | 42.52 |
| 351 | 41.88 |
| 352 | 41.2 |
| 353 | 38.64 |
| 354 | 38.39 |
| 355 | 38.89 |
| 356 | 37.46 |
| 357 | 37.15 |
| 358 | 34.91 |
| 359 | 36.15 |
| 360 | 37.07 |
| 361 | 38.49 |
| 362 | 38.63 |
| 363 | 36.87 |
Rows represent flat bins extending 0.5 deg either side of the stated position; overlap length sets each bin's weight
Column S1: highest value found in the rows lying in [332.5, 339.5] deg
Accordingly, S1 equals 34.44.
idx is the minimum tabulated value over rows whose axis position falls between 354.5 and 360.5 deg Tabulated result 34.91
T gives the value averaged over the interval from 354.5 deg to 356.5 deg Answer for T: 38.2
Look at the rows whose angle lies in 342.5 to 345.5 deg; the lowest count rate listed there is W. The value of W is 41.63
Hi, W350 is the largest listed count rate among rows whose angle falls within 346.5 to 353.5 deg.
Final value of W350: 45.59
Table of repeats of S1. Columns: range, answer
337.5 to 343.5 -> 42.5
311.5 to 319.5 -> 38.8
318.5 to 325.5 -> 38.32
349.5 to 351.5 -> 42.52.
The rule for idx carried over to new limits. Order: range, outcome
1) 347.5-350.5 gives 42.52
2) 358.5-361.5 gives 36.15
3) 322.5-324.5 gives 37.45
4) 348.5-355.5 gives 38.39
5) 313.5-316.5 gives 35.3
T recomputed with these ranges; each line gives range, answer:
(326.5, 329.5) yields 37.3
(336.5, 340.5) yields 33.9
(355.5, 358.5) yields 36.5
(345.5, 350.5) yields 43.4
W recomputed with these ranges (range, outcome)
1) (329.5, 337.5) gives 31.04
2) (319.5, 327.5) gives 36.89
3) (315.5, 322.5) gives 36.9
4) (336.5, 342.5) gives 33.25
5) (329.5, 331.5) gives 34.42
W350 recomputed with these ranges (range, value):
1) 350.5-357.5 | 41.88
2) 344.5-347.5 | 43.28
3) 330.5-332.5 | 34.42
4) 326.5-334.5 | 37.98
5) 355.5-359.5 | 37.46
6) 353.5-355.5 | 38.89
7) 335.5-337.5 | 33.25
